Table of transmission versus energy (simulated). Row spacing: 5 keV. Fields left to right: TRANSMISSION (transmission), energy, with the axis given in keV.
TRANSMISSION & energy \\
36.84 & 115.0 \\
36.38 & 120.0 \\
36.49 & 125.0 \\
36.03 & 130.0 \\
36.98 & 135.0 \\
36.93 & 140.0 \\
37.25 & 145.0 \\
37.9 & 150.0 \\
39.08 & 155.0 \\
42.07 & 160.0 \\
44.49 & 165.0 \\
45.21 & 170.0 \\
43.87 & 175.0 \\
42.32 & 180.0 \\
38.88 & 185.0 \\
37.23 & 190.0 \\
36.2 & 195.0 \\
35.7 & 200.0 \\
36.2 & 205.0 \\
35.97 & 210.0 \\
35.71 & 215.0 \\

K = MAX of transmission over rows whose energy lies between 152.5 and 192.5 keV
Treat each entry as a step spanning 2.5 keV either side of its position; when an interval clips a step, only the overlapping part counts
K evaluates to 45.21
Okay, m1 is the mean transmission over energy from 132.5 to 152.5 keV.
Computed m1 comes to 37.3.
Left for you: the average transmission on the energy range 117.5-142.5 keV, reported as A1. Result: 36.6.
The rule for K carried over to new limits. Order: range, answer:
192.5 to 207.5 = 36.2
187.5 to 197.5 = 37.23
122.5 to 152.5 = 37.9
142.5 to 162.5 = 42.07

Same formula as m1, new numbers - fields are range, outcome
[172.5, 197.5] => 39.7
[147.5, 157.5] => 38.5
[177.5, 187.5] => 40.6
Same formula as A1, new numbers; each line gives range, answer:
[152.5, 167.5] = 41.9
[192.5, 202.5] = 36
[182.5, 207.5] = 36.8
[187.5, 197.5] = 36.7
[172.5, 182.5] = 43.1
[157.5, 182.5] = 43.6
